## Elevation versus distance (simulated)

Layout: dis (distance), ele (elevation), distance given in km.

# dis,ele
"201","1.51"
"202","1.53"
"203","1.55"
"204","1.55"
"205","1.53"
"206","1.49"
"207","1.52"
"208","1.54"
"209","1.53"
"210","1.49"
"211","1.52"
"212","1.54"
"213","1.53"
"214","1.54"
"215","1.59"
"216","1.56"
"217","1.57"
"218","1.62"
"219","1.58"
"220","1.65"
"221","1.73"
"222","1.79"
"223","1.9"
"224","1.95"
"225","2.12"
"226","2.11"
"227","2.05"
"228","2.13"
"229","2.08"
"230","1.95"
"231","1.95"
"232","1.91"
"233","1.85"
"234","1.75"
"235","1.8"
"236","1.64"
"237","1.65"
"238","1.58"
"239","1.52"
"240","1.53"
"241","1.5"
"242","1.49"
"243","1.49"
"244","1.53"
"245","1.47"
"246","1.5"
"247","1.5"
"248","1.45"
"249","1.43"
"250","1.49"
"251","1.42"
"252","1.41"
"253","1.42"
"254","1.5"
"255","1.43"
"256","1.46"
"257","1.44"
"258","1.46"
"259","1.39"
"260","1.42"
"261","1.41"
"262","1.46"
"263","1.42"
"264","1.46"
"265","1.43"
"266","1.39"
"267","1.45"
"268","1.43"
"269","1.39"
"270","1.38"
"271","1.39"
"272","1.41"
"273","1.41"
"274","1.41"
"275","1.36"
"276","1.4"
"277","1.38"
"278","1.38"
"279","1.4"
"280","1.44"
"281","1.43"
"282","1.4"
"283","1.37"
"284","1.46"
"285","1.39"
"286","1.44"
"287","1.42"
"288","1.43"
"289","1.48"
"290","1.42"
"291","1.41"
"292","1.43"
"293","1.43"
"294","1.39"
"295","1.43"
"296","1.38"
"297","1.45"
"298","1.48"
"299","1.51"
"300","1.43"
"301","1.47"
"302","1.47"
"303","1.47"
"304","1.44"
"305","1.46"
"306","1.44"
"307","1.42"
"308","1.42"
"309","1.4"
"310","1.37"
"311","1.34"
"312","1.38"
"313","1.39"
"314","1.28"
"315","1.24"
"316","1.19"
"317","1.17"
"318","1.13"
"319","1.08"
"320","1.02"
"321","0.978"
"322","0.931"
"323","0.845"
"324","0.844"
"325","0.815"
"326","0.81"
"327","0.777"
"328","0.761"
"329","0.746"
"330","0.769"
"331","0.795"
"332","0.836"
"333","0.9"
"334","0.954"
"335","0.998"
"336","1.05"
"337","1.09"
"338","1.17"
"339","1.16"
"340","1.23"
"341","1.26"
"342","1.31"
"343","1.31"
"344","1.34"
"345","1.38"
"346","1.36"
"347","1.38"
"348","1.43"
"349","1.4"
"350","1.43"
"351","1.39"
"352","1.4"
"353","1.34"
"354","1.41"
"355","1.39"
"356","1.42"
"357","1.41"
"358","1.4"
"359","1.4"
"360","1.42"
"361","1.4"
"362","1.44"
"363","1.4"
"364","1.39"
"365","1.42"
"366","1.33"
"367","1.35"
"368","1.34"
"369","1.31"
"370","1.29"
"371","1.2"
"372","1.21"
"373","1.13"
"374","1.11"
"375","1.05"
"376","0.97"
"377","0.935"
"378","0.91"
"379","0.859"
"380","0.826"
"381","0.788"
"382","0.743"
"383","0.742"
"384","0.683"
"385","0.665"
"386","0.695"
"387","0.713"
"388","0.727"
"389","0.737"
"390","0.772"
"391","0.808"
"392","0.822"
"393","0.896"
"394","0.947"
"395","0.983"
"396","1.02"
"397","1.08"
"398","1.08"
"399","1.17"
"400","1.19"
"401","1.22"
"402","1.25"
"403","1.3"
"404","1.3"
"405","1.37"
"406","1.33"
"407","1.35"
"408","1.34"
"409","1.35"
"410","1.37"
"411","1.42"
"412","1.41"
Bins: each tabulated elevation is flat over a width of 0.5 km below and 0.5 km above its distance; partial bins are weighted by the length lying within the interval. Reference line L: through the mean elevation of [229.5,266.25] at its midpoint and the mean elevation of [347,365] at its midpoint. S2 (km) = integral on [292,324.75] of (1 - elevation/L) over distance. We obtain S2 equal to 3.7 km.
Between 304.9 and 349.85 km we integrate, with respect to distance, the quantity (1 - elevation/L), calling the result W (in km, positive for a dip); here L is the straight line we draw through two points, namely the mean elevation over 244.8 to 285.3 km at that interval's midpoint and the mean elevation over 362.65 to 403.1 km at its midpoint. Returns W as 2.6 km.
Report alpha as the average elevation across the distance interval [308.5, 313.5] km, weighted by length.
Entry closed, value 1.38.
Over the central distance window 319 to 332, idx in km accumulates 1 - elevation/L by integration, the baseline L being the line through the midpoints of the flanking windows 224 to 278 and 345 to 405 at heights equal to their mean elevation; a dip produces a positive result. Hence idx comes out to 4.6 km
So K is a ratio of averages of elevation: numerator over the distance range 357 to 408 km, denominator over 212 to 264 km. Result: 0.67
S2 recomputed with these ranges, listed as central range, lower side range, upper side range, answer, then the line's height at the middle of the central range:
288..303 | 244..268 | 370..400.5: -1.8 km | 1.29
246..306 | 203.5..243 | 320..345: -3.6 km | 1.36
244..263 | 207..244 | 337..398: 1.8 km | 1.6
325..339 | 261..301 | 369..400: 3.2 km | 1.18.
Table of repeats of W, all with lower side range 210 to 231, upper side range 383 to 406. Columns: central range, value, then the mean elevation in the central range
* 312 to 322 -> 1.27 km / 1.16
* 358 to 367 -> -2.20 km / 1.4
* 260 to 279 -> 1.71 km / 1.41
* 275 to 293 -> 0.81 km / 1.42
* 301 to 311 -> -0.34 km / 1.43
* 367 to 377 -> -0.87 km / 1.18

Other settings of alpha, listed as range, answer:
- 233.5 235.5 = 1.77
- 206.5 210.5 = 1.52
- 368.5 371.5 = 1.27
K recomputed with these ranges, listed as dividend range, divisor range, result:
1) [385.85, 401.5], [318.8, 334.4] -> 1.08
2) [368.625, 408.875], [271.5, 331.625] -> 0.79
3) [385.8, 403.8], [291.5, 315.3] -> 0.69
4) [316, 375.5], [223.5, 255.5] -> 0.71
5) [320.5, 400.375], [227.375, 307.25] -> 0.73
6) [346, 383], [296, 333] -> 1.06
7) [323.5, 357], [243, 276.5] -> 0.80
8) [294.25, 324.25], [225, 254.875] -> 0.78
